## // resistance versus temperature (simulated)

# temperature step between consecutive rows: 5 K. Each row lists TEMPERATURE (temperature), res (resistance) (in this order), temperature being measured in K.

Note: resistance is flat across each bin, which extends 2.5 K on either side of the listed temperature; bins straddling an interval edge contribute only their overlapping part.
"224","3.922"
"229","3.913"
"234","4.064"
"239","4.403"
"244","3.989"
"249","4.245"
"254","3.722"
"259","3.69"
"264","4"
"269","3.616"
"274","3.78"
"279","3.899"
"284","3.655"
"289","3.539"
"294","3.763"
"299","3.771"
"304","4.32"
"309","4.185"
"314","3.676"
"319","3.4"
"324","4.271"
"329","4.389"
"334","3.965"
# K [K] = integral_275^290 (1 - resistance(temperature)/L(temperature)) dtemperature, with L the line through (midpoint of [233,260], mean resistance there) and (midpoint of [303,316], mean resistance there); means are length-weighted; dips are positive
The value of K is 1.2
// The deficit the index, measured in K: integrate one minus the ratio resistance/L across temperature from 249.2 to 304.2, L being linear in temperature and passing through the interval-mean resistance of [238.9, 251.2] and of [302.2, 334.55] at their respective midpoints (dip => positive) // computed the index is 4.3 K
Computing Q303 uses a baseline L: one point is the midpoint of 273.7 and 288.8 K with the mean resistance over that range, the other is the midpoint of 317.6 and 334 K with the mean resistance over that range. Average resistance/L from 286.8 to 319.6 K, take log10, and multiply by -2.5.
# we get 0.017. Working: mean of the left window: 3.74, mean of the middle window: 3.83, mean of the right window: 4.05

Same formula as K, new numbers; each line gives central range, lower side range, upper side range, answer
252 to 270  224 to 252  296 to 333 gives 1.3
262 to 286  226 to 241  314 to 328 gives 1.3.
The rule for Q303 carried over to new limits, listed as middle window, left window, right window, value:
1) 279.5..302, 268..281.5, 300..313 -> 0.07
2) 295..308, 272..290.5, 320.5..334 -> -0.03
